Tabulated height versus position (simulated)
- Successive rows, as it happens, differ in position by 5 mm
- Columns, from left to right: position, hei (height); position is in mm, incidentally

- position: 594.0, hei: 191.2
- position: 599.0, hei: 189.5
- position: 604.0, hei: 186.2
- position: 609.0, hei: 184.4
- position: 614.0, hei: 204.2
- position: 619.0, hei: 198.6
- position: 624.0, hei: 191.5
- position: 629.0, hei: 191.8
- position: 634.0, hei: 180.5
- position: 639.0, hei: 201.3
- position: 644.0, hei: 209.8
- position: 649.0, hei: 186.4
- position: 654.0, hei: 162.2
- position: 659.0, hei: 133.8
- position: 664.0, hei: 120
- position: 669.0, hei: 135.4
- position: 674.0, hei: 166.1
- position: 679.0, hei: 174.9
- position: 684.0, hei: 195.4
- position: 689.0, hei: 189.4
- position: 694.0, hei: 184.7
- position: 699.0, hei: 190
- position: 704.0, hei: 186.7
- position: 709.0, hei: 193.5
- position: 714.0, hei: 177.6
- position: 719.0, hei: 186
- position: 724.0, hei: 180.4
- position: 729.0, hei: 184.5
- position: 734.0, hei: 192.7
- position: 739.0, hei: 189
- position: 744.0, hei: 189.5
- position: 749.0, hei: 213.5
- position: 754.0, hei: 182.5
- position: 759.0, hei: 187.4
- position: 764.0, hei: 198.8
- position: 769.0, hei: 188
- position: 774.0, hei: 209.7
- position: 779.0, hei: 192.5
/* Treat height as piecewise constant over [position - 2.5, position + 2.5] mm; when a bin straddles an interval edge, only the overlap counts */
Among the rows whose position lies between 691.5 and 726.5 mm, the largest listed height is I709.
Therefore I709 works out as 193.5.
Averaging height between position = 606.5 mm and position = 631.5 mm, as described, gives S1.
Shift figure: 194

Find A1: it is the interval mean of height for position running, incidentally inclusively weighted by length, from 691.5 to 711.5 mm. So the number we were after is 189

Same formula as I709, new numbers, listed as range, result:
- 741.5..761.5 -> 213.5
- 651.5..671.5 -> 162.2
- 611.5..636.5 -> 204.2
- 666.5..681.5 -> 174.9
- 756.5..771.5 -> 198.8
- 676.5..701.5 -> 195.4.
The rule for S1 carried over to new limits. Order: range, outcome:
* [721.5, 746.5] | 187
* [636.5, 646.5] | 206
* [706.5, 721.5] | 186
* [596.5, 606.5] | 188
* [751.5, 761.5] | 185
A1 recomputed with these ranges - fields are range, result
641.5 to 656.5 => 186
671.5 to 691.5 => 181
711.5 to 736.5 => 184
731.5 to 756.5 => 193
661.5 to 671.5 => 128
